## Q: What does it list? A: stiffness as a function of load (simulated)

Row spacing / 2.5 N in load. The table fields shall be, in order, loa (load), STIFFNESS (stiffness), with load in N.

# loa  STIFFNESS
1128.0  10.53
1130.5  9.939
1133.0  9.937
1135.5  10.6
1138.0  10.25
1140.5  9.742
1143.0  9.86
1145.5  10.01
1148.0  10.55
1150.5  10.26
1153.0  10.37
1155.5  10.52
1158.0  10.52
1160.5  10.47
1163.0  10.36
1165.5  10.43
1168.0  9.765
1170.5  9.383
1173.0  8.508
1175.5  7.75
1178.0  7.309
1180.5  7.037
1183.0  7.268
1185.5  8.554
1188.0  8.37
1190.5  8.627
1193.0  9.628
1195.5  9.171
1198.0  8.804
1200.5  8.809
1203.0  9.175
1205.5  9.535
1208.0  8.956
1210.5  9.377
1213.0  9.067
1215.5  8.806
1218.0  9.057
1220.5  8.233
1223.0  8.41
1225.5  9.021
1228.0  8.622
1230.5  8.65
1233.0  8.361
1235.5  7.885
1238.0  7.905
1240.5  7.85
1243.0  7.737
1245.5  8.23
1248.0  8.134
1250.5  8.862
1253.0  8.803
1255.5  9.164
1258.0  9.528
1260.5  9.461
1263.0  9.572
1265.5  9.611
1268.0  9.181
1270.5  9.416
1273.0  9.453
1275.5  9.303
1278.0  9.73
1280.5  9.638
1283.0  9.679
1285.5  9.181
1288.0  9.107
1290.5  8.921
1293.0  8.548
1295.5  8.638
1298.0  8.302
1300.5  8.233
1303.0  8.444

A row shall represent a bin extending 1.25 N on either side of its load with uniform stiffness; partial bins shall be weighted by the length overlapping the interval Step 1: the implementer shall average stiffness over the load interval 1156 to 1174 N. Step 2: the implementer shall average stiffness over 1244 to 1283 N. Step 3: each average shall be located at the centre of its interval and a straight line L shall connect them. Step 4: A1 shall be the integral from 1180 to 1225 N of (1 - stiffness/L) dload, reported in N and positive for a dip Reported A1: 4.3 N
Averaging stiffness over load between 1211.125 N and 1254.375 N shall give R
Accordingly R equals 8.46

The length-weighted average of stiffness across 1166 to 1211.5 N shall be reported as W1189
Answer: 8.69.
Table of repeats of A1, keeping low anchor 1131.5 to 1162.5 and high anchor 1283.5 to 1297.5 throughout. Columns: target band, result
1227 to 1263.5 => 2.9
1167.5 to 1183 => 2.9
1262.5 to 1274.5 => -0.4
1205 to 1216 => 0.6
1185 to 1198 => 1.3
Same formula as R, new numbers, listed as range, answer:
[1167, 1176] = 8.92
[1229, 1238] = 8.25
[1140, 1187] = 9.39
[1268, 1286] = 9.48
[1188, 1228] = 8.95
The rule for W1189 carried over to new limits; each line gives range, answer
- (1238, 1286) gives 9.05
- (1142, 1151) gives 10.2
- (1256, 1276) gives 9.44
